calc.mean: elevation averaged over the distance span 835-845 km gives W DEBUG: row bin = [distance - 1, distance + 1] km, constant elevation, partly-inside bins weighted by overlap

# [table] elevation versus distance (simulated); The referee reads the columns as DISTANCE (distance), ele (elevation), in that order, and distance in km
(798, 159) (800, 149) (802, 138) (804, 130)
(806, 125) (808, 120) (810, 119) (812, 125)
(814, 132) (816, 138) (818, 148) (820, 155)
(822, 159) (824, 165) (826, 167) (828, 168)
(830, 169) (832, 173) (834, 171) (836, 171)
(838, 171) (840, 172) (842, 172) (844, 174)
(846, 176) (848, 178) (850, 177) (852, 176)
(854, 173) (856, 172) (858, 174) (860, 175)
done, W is 172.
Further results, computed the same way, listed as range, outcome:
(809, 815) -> 125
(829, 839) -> 171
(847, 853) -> 177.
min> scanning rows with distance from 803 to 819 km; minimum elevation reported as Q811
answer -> 119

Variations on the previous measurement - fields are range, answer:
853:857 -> 172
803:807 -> 125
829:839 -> 169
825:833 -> 167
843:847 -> 174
